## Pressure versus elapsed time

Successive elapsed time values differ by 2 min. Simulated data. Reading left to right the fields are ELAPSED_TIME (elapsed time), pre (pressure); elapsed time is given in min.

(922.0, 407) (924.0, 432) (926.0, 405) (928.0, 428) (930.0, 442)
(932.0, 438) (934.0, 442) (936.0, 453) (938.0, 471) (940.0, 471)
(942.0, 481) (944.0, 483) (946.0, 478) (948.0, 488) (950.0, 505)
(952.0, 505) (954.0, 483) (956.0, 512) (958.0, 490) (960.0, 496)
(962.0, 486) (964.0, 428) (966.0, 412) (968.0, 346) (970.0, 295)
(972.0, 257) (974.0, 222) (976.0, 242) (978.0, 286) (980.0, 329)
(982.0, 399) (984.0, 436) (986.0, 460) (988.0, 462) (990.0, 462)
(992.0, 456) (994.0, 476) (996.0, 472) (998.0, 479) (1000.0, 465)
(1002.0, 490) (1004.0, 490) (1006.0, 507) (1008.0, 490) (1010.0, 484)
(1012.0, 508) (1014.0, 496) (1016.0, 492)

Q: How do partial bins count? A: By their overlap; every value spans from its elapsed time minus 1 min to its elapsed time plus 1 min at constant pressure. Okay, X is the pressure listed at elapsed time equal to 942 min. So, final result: 481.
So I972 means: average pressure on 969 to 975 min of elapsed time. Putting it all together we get 258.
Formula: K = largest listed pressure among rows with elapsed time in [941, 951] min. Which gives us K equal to 505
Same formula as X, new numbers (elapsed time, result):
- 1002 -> 490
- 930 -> 442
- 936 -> 453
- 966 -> 412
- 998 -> 479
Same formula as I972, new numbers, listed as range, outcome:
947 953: 499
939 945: 478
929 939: 449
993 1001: 473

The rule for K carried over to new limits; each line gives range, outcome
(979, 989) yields 462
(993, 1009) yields 507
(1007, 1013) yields 508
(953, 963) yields 512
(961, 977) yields 486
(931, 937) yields 453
